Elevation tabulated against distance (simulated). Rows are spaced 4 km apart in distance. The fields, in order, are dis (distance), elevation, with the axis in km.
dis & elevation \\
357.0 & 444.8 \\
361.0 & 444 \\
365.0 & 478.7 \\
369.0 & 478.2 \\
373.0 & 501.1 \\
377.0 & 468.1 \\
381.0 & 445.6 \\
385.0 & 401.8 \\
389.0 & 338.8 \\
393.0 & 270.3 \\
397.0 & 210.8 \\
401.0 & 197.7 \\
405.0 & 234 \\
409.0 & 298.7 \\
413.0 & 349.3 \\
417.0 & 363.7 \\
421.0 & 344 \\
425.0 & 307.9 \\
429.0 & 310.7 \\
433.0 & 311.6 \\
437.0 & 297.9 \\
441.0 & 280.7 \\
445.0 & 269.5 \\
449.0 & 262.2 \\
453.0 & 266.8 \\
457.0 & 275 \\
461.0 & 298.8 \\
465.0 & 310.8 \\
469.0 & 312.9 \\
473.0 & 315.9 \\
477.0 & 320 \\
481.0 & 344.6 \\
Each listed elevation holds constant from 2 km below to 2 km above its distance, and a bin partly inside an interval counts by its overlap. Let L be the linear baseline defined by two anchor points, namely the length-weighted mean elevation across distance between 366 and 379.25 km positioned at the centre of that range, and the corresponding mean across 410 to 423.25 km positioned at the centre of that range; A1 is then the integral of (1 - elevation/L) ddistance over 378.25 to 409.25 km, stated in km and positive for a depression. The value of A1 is 8.7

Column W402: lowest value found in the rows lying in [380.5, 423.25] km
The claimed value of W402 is 197.7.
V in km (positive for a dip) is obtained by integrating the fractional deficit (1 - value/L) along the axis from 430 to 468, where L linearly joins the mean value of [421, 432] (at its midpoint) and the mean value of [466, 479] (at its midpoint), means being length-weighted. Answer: 3.43 km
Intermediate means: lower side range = 316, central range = 287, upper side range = 316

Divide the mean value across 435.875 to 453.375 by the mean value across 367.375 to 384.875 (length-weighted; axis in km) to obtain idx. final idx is 0.59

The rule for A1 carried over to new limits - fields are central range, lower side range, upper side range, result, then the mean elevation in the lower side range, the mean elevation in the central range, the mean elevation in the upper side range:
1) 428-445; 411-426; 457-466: 1.5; 343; 296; 298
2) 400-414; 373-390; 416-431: 3.7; 428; 269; 329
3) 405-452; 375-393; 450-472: 4.5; 398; 305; 293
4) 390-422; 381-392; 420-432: 5.7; 375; 283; 318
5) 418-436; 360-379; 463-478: 3.0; 476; 320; 315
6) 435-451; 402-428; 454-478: 1.5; 311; 278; 303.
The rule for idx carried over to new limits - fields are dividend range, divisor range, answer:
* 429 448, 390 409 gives 1.20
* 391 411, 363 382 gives 0.51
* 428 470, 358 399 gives 0.72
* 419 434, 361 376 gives 0.67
